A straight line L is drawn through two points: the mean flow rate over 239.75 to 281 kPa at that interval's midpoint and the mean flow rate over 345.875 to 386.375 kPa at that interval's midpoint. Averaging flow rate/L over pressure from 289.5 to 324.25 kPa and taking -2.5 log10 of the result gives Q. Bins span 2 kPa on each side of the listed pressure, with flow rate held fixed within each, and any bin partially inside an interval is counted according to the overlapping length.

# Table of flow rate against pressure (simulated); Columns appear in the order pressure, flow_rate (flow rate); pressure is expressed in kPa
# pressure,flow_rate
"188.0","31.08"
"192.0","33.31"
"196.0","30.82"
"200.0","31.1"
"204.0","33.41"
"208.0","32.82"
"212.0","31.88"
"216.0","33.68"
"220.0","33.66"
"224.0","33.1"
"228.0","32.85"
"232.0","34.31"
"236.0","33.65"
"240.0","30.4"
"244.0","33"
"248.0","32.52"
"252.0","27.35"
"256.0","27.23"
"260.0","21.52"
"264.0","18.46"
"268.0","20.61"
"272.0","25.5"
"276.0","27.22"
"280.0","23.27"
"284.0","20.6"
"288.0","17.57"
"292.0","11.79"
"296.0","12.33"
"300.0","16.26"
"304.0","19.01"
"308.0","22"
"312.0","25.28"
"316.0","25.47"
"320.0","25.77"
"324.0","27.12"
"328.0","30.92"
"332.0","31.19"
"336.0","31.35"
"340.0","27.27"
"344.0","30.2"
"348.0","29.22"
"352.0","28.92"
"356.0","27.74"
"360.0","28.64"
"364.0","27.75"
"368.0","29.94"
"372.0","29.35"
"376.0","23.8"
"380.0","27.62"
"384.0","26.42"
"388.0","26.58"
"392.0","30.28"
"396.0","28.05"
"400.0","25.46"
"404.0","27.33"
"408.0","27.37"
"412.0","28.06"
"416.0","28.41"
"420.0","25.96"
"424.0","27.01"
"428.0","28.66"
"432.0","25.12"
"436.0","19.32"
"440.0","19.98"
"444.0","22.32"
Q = 0.31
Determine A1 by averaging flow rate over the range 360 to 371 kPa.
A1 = 28.9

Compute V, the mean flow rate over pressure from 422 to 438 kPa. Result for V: 25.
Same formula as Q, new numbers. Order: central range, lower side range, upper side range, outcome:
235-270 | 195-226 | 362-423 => 0.166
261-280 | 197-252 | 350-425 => 0.334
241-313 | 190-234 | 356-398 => 0.352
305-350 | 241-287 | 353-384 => -0.033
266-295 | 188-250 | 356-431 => 0.438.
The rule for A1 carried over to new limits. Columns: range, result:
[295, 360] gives 25.9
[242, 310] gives 22.1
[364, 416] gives 27.6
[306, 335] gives 27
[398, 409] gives 26.7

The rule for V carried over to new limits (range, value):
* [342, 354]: 29.4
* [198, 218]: 32.6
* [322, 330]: 29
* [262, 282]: 23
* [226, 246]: 32.8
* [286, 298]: 13.9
